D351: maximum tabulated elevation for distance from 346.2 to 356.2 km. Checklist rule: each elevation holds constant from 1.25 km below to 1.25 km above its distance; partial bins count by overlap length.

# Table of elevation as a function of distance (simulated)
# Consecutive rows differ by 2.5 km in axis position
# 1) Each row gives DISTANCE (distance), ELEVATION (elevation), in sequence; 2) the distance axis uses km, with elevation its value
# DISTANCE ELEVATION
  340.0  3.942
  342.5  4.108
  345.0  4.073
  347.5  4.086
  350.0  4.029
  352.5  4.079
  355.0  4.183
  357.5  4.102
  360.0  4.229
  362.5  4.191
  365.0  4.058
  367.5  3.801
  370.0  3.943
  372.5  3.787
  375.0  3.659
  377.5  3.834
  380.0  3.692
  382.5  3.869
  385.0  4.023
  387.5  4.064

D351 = 4.183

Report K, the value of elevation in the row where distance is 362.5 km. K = 4.191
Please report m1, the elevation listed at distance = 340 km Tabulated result 3.942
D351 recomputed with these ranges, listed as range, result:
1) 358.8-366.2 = 4.229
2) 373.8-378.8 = 3.834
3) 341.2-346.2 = 4.108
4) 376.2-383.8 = 3.869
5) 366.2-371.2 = 3.943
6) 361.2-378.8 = 4.191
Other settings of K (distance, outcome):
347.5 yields 4.086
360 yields 4.229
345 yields 4.073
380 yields 3.692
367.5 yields 3.801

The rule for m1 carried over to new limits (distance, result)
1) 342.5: 4.108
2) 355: 4.183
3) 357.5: 4.102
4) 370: 3.943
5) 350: 4.029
